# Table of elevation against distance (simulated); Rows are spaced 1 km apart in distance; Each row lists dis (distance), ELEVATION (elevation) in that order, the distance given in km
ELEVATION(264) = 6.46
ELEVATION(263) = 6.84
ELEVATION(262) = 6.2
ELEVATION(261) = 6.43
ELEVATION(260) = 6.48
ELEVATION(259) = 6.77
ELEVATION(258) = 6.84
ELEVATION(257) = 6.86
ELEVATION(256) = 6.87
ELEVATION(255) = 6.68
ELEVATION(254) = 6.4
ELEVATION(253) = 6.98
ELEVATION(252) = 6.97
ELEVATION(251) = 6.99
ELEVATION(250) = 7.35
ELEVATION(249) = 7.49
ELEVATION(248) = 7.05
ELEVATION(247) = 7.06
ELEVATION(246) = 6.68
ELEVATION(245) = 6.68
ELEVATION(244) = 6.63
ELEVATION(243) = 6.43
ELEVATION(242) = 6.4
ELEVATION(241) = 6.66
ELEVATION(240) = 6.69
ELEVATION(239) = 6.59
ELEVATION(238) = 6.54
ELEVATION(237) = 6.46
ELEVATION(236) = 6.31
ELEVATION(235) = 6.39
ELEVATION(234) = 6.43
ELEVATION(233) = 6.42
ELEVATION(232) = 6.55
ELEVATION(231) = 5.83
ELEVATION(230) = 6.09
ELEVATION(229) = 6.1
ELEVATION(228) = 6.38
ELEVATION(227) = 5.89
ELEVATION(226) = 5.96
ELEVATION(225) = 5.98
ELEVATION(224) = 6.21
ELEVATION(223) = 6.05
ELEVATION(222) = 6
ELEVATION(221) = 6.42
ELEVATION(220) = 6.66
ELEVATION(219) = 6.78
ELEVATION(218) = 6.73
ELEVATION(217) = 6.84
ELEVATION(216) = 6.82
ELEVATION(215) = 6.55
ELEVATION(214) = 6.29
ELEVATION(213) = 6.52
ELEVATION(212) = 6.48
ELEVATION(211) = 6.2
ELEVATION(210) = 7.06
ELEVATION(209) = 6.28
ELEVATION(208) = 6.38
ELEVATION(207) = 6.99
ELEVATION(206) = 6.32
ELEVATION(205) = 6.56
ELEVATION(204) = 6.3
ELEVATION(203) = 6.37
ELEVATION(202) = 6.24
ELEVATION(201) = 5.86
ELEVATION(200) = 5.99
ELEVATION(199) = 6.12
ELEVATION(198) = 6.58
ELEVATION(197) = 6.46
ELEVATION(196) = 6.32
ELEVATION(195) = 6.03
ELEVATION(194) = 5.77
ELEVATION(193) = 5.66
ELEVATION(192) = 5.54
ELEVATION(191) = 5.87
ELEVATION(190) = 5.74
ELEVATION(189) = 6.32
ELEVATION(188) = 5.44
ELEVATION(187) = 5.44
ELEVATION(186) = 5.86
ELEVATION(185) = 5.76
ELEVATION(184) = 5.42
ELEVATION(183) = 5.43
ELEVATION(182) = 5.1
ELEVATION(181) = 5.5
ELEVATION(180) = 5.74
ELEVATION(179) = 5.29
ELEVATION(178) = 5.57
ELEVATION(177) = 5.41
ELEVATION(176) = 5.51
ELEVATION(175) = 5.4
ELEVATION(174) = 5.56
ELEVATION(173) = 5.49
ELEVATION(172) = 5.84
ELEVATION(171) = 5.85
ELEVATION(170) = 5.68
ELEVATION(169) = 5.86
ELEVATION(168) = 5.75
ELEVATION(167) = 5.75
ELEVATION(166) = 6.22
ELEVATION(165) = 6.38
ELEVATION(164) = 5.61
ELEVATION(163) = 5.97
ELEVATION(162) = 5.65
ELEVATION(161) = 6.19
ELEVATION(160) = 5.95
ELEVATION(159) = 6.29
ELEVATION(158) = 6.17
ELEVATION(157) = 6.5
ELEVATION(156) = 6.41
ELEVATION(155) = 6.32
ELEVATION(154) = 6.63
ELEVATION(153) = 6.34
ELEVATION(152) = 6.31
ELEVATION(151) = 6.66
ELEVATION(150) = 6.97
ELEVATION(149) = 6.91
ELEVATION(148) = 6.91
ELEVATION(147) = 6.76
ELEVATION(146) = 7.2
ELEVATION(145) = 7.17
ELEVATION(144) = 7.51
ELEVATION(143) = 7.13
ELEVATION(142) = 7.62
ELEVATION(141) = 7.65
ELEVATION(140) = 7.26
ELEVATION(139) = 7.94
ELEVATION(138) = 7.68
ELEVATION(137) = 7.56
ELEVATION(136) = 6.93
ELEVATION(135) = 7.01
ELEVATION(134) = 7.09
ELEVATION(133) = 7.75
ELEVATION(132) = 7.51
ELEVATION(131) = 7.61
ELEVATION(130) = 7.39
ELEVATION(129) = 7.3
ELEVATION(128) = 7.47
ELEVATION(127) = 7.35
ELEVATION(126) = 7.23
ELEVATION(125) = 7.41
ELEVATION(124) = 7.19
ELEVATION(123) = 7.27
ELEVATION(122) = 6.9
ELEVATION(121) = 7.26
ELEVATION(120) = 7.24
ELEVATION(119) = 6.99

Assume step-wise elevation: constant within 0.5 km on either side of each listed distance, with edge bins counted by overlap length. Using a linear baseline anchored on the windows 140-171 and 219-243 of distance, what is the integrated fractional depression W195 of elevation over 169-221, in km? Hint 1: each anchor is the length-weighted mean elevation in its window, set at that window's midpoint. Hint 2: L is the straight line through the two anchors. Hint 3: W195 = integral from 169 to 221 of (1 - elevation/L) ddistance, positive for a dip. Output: 2.9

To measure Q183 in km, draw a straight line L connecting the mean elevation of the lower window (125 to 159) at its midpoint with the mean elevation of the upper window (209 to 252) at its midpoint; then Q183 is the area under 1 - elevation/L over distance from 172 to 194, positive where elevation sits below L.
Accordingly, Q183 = 4.0 km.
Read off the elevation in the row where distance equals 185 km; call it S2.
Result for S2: 5.76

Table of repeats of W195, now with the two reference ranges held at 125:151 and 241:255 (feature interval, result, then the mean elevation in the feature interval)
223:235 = 1.3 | 6.17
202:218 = 1.1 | 6.53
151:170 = 2.8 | 6.13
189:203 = 2.0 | 6.04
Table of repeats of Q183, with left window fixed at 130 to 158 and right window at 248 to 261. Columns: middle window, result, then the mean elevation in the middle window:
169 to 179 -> 2.04 km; 5.59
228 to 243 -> 1.13 km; 6.39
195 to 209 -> 1.29 km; 6.33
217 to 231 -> 1.37 km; 6.26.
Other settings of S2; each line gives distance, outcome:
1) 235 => 6.39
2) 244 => 6.63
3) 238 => 6.54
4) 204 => 6.3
